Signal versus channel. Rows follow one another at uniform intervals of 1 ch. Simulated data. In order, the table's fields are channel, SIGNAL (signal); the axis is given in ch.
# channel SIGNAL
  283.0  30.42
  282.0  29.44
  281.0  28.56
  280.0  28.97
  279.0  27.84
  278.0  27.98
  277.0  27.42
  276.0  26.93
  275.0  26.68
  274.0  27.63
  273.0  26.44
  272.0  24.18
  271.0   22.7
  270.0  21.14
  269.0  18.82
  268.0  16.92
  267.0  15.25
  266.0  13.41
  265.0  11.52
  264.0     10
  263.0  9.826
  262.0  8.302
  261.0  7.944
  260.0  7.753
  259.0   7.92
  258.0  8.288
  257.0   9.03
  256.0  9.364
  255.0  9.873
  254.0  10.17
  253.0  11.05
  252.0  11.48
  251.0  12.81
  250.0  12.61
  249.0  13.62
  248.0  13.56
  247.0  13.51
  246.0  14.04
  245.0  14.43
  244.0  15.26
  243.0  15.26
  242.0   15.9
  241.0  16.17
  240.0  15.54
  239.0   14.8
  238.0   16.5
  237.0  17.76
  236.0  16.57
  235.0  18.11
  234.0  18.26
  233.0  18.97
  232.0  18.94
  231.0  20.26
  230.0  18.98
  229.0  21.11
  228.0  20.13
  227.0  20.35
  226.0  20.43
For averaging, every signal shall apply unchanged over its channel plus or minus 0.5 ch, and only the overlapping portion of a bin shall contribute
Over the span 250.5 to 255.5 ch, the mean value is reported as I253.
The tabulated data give 11.1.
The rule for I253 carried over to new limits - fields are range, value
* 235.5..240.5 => 16.2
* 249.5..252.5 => 12.3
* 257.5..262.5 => 8.04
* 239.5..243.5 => 15.7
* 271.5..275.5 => 26.2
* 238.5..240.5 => 15.2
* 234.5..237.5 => 17.5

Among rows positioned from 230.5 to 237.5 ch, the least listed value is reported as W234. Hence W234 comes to 16.57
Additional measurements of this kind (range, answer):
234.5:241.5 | 14.8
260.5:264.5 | 7.944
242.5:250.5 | 12.61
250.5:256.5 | 9.364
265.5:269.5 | 13.41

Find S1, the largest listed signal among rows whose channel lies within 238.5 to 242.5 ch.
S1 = 16.17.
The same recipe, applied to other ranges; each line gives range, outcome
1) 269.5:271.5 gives 22.7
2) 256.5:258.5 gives 9.03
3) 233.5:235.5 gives 18.26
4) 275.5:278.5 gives 27.98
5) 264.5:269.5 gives 18.82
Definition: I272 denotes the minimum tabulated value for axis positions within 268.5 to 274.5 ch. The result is 18.82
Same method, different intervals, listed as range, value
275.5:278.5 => 26.93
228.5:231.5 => 18.98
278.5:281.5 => 27.84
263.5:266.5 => 10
